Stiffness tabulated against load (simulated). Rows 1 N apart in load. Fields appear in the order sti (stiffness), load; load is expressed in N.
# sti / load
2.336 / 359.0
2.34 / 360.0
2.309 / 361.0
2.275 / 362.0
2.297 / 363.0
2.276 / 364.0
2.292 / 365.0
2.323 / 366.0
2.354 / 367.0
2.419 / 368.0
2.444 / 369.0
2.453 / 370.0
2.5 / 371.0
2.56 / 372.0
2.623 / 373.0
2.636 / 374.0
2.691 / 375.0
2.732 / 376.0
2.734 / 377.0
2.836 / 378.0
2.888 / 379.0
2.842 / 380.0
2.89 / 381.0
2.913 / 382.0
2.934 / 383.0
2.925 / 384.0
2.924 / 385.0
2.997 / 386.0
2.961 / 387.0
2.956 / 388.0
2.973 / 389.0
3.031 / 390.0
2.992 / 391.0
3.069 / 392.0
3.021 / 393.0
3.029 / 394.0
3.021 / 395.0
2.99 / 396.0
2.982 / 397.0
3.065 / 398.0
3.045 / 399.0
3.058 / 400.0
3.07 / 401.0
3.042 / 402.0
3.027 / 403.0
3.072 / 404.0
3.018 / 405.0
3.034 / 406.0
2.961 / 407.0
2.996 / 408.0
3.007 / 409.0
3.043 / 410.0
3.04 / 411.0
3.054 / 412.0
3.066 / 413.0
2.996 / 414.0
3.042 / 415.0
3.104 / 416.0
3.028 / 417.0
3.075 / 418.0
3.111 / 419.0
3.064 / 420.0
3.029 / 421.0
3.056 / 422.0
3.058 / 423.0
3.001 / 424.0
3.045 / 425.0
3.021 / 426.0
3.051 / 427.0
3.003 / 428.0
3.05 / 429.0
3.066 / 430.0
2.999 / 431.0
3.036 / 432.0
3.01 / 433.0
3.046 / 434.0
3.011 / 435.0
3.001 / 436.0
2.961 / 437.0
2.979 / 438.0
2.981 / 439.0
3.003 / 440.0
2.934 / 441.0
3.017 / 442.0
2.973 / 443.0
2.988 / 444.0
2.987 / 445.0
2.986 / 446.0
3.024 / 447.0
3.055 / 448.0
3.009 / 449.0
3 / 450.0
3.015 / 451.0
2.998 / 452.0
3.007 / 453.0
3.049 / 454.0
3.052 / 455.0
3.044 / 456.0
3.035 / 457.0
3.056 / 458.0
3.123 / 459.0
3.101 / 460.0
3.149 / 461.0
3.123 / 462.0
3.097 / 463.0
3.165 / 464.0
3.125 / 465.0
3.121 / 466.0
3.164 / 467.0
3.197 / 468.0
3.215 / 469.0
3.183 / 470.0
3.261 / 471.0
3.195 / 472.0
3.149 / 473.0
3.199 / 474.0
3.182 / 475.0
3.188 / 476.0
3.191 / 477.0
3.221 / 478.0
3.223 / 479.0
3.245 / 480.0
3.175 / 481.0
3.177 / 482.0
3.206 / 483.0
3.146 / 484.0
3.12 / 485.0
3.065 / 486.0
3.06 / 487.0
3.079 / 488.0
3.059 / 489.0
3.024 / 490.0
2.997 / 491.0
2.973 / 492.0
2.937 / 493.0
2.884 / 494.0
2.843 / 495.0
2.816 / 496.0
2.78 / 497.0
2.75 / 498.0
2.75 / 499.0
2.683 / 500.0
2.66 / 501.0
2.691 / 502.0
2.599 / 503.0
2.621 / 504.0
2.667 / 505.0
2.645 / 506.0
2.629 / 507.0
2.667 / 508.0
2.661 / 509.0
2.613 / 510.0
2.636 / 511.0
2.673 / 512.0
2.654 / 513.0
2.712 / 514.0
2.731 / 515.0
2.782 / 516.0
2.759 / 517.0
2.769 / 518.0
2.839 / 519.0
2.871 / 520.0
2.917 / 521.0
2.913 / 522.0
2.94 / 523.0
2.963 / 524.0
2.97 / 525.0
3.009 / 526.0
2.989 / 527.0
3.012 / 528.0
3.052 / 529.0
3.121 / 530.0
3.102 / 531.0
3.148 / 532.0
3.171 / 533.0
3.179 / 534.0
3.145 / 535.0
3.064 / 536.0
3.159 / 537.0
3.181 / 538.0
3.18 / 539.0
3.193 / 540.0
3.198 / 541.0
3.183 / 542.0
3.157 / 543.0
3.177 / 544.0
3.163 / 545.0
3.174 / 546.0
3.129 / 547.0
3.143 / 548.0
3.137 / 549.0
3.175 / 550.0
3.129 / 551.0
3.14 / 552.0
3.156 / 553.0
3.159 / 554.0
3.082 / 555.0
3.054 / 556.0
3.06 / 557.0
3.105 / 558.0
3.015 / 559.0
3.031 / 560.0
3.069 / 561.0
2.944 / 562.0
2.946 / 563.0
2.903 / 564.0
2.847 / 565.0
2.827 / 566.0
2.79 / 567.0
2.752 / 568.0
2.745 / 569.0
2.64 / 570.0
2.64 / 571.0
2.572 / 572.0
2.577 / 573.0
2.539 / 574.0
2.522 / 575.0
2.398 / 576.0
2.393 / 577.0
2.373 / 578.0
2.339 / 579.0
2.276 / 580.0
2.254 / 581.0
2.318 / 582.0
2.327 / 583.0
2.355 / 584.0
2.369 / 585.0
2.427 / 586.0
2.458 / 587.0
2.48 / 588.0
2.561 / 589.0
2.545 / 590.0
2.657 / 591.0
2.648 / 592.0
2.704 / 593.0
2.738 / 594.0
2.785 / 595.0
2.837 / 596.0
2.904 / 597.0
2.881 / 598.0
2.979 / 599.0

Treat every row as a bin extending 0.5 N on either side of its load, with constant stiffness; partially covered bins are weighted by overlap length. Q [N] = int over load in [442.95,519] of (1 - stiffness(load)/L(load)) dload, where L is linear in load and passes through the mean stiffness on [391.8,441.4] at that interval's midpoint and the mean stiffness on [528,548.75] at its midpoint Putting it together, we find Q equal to 3.0 N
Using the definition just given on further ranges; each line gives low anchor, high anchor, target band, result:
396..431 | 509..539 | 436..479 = -1.3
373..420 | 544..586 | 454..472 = -1.4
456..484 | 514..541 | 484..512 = 2.5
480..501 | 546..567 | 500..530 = 2.2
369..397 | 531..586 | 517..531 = -0.4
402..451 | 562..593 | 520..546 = -3.8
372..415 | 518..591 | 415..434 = -0.7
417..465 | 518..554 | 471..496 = -0.4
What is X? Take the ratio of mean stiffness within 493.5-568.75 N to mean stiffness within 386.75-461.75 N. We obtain 1.0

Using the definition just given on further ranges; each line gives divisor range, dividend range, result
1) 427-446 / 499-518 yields 0.89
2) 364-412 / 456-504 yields 1.07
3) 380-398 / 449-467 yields 1.03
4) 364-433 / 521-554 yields 1.07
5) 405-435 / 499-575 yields 0.96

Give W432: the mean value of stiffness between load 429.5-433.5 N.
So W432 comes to 3.03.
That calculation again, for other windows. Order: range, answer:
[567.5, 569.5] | 2.75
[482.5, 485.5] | 3.16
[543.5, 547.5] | 3.16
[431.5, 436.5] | 3.02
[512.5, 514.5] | 2.68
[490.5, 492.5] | 2.98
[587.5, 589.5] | 2.52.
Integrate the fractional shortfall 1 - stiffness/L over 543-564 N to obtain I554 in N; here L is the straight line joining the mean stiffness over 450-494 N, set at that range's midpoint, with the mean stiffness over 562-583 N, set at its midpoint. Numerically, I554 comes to -3.2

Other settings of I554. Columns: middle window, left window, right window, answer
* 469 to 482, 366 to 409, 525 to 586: -1.4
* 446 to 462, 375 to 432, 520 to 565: -0.1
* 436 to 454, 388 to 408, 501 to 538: -0.2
